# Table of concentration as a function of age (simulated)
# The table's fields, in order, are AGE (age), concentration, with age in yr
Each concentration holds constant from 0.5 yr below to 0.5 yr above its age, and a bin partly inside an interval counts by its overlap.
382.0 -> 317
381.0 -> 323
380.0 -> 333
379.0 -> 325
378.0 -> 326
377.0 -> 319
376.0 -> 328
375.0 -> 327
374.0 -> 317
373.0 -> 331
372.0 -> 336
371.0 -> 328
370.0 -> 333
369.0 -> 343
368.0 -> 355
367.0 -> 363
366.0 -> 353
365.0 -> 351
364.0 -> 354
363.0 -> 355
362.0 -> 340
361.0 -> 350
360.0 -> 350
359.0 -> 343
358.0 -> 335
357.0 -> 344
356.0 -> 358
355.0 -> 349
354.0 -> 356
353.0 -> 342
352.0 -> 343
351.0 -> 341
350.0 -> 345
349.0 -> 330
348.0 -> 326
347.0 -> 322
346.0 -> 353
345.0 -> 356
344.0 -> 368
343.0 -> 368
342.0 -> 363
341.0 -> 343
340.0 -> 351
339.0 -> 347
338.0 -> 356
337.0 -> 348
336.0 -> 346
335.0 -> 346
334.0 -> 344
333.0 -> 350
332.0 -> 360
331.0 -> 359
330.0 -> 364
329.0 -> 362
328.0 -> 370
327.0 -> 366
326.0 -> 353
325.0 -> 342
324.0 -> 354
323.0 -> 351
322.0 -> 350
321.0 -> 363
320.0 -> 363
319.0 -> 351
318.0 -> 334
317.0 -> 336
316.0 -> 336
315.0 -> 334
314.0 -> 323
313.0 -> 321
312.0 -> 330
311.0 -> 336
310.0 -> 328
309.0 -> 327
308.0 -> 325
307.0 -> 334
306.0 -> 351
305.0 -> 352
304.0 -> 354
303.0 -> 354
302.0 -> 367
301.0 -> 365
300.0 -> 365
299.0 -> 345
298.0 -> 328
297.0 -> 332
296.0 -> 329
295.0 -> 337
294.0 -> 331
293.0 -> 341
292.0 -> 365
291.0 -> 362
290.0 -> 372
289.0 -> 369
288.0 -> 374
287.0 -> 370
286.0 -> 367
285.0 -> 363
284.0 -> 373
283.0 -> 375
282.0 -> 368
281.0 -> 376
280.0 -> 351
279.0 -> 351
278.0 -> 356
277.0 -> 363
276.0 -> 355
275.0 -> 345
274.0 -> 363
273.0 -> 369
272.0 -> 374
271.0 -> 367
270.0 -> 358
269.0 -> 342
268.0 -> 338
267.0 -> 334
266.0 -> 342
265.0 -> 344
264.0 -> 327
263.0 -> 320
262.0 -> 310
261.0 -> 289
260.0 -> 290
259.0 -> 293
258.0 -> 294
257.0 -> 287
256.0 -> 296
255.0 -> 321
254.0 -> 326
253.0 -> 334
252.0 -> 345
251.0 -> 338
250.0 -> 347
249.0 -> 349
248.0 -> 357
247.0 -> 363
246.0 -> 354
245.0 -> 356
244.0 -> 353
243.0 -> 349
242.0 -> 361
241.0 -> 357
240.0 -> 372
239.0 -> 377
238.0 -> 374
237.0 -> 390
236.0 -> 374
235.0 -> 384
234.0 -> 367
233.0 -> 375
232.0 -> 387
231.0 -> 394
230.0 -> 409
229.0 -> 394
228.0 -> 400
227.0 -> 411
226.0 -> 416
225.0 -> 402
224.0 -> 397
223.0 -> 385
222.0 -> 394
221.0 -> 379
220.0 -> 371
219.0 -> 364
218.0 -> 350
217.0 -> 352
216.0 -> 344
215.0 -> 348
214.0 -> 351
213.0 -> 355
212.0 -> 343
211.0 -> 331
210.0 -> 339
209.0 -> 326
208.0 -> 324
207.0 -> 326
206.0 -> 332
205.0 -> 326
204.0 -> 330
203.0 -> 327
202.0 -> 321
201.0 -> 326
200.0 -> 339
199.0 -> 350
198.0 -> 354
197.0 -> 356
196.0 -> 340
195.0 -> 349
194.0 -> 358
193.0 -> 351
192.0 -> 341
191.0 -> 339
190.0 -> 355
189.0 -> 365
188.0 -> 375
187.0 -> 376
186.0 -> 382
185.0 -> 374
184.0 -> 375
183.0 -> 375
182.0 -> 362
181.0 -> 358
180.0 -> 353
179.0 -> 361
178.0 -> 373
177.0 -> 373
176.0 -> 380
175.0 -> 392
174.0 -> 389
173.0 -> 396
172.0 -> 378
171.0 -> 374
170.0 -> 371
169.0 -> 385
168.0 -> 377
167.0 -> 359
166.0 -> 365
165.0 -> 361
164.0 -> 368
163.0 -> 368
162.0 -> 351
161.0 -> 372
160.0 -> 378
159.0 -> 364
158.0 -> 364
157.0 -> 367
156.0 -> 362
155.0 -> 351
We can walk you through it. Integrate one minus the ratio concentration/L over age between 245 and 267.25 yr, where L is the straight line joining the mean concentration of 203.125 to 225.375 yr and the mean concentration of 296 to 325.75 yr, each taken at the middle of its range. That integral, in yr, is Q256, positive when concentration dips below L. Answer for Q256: 1.4 yr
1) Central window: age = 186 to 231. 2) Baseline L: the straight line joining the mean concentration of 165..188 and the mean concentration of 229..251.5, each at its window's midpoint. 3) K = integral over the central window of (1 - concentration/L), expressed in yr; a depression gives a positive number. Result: 1.6 yr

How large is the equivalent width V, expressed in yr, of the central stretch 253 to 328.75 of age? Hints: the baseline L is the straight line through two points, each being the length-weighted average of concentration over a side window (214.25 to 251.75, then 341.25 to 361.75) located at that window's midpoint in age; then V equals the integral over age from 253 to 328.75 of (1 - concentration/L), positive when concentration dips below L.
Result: 3.3 yr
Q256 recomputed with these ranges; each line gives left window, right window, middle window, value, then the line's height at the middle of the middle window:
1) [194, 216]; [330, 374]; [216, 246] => -3.37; 340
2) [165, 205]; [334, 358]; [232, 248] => -0.49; 357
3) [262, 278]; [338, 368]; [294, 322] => 0.56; 348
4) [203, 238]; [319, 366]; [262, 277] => 0.52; 360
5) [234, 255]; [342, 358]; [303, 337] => 0.37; 350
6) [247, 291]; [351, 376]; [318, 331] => -0.48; 344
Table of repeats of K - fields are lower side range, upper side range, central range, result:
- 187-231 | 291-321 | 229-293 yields -0.7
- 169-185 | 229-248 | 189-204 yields 1.2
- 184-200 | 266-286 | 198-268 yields 1.5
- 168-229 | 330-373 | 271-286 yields -0.4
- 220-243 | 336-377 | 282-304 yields 0.5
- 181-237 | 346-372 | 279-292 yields -0.5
